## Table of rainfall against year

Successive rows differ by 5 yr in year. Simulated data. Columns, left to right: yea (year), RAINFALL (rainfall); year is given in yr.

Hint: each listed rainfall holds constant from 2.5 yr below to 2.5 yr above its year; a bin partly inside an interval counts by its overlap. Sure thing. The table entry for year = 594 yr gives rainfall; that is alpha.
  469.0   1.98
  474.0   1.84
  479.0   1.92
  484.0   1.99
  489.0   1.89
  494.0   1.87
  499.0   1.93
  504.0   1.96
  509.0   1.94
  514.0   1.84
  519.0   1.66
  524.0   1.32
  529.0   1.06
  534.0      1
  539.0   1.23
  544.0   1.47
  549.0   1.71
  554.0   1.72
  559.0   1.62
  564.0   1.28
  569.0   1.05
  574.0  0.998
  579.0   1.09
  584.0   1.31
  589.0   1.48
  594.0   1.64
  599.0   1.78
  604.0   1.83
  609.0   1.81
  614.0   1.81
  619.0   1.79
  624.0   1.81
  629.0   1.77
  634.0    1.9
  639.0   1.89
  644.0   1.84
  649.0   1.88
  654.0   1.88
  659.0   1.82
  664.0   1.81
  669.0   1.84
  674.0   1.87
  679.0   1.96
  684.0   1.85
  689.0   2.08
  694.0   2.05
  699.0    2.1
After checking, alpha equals 1.64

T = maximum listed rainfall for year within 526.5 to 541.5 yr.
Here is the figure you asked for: 1.23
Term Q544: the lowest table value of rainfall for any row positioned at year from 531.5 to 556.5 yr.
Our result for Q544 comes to 1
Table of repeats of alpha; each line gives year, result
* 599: 1.78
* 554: 1.72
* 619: 1.79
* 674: 1.87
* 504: 1.96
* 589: 1.48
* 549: 1.71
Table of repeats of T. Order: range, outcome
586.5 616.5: 1.83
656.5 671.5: 1.84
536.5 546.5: 1.47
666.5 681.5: 1.96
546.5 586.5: 1.72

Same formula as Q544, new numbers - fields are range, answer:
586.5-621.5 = 1.48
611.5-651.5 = 1.77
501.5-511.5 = 1.94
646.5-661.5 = 1.82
